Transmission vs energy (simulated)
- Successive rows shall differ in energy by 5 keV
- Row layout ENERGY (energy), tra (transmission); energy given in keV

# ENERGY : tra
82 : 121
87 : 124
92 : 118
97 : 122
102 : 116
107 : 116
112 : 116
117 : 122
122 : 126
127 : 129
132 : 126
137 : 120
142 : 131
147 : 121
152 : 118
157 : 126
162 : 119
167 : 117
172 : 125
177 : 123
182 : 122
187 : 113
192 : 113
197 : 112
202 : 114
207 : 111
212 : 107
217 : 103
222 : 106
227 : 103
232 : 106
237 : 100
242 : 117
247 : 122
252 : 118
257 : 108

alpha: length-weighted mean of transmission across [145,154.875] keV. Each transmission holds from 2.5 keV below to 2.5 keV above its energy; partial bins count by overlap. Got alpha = 120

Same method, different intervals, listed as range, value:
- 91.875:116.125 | 118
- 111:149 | 124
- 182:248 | 110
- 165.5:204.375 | 117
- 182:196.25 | 114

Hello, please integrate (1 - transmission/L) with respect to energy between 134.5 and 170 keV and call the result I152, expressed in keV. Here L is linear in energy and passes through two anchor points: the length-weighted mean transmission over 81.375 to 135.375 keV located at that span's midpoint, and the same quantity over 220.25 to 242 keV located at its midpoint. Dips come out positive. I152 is -1.9 keV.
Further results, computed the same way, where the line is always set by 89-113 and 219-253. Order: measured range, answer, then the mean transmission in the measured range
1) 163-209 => -1.6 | 117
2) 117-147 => -2.5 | 126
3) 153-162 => -0.6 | 123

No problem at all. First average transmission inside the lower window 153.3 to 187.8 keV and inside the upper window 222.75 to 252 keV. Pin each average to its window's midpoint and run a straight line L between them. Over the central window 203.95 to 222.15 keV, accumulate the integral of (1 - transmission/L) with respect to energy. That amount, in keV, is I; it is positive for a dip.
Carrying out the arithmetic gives 1.1 keV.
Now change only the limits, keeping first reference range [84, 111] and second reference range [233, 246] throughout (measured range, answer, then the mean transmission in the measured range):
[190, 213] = 0.1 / 112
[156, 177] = -1.3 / 122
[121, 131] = -0.9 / 128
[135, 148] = -0.9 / 124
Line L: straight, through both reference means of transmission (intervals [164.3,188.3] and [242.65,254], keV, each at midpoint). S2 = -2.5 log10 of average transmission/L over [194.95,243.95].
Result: 0.12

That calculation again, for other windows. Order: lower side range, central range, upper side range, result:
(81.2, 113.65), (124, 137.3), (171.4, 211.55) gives -0.072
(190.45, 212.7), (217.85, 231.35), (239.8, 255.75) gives 0.103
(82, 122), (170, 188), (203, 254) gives -0.073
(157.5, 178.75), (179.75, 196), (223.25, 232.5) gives 0.002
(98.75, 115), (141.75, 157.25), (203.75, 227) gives -0.093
